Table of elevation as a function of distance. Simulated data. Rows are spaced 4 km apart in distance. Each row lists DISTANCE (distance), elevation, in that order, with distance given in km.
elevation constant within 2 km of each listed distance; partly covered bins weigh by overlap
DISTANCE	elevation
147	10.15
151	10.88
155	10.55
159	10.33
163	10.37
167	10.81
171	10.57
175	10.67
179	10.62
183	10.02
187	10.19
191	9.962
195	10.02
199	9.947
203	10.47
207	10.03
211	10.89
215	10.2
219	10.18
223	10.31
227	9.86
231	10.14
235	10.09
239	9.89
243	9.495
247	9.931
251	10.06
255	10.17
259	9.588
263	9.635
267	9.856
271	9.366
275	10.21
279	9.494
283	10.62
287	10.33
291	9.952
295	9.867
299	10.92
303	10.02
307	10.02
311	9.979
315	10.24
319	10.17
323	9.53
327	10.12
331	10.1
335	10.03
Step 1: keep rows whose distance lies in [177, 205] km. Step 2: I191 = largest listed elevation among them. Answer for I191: 10.62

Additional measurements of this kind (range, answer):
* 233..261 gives 10.17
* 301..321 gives 10.24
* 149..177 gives 10.88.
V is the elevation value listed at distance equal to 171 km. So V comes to 10.57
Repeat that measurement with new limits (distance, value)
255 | 10.17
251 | 10.06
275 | 10.21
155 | 10.55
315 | 10.24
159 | 10.33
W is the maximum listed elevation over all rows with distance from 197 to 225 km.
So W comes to 10.89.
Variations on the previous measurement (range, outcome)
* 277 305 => 10.92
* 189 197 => 10.02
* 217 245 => 10.31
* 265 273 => 9.856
